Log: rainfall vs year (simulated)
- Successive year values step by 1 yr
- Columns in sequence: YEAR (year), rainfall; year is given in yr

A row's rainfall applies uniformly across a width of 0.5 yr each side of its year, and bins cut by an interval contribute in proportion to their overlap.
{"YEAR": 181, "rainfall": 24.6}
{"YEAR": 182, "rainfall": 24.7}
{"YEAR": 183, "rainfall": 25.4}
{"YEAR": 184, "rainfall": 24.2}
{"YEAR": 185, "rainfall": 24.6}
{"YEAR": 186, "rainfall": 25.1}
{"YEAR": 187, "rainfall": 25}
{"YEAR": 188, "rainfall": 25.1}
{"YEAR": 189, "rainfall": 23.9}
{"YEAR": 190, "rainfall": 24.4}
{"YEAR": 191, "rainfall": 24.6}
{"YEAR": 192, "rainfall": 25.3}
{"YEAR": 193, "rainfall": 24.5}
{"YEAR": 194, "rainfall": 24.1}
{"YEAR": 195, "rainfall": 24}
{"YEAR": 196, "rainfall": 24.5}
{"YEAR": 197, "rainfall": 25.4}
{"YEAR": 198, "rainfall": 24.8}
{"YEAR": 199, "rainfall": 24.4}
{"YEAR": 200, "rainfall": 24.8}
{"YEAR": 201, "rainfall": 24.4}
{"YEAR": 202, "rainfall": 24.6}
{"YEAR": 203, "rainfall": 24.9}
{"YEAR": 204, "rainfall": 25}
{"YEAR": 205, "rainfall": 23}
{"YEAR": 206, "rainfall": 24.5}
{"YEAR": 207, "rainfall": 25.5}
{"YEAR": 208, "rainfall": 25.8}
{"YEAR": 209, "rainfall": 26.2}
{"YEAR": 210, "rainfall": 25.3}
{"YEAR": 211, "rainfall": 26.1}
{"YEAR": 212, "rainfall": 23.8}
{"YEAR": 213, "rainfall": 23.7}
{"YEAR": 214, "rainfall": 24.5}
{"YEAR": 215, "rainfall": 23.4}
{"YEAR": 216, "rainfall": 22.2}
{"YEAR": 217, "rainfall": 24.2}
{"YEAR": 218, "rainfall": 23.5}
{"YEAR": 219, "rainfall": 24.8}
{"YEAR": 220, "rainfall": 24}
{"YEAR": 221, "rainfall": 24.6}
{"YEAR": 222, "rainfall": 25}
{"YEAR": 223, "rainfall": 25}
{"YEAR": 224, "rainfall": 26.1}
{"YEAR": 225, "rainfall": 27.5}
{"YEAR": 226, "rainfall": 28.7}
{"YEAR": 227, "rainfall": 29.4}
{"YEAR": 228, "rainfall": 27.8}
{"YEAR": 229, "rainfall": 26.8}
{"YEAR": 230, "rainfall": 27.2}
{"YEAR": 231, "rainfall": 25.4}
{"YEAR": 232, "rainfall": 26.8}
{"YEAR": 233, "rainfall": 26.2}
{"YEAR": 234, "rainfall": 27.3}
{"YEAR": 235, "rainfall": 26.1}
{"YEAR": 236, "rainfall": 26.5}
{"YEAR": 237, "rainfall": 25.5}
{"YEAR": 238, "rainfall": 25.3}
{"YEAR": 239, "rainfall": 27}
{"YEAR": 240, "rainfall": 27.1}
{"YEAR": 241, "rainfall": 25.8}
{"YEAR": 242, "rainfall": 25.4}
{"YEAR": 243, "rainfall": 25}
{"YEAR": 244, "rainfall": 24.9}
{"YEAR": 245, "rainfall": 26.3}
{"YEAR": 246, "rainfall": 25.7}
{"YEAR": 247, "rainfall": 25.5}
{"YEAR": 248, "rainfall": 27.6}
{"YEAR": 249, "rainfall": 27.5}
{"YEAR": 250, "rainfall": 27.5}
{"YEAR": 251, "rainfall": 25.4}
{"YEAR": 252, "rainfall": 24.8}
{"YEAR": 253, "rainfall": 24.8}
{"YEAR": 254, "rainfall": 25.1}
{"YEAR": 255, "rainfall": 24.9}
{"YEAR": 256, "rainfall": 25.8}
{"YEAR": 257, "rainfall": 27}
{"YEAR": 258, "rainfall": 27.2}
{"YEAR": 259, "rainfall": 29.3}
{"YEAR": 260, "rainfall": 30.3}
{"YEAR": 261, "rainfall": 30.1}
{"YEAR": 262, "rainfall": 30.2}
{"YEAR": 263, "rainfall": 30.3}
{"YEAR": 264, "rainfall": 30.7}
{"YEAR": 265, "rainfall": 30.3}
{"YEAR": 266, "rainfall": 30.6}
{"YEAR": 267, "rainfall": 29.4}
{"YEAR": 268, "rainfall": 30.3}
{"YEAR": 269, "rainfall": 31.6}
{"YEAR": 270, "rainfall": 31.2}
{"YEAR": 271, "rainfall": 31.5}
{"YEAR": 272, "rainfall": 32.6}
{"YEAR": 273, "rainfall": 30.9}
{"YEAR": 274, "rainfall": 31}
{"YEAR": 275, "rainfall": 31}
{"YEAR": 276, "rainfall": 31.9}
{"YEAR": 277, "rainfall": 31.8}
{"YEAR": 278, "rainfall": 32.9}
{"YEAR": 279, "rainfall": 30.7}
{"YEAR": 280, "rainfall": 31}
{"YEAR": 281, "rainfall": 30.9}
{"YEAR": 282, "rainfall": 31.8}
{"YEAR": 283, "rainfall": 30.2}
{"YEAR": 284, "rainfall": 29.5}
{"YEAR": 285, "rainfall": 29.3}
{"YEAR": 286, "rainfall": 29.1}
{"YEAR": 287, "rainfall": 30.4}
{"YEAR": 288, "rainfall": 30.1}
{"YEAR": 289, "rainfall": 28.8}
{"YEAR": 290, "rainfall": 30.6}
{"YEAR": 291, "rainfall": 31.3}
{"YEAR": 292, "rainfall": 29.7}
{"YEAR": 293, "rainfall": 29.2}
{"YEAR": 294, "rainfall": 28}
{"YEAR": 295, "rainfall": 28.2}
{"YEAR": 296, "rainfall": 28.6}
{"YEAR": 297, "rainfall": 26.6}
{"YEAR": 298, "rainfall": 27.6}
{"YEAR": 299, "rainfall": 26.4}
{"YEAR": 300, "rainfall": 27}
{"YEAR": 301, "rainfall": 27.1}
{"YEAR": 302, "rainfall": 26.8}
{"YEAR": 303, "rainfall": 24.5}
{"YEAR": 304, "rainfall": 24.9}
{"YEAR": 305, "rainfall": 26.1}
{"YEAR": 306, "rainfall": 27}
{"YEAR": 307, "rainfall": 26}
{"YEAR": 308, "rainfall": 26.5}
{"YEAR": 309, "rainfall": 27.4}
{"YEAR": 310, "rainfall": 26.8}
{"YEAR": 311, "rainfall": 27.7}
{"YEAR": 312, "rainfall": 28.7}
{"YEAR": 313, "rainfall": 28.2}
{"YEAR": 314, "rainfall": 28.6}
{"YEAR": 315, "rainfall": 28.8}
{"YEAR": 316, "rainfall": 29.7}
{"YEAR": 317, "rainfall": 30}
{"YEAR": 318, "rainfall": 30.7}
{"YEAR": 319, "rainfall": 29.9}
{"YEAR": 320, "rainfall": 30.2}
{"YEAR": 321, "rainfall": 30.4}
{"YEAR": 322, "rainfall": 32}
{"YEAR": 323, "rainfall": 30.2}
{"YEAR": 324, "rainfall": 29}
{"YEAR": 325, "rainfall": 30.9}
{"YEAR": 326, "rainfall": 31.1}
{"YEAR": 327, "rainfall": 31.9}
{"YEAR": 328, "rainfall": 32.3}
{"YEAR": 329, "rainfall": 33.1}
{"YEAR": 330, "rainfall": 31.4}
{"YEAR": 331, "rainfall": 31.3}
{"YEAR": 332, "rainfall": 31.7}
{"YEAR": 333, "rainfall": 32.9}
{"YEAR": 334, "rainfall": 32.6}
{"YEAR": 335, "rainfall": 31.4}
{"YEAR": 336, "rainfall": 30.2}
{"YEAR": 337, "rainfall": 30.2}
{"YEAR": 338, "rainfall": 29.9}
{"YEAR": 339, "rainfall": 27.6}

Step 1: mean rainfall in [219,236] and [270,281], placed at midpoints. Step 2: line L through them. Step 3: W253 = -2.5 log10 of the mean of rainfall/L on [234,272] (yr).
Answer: 0.06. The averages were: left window 26.4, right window 31.5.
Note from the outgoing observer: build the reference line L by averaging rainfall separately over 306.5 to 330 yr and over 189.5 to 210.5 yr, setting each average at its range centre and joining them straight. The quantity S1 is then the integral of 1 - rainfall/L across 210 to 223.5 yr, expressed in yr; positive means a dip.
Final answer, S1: 0.6 yr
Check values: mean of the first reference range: 24.8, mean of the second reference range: 29.6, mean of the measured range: 24.3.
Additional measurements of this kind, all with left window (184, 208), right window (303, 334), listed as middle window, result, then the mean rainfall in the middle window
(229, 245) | 0.1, 26.1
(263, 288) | -2.7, 30.8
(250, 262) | 0.0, 27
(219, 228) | -0.2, 26.3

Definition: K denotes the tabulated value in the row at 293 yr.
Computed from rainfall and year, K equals 29.2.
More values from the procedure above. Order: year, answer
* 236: 26.5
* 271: 31.5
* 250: 27.5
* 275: 31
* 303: 24.5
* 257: 27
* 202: 24.6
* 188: 25.1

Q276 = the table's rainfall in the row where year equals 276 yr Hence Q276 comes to 31.9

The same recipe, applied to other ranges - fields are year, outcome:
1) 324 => 29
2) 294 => 28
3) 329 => 33.1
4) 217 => 24.2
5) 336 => 30.2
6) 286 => 29.1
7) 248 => 27.6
